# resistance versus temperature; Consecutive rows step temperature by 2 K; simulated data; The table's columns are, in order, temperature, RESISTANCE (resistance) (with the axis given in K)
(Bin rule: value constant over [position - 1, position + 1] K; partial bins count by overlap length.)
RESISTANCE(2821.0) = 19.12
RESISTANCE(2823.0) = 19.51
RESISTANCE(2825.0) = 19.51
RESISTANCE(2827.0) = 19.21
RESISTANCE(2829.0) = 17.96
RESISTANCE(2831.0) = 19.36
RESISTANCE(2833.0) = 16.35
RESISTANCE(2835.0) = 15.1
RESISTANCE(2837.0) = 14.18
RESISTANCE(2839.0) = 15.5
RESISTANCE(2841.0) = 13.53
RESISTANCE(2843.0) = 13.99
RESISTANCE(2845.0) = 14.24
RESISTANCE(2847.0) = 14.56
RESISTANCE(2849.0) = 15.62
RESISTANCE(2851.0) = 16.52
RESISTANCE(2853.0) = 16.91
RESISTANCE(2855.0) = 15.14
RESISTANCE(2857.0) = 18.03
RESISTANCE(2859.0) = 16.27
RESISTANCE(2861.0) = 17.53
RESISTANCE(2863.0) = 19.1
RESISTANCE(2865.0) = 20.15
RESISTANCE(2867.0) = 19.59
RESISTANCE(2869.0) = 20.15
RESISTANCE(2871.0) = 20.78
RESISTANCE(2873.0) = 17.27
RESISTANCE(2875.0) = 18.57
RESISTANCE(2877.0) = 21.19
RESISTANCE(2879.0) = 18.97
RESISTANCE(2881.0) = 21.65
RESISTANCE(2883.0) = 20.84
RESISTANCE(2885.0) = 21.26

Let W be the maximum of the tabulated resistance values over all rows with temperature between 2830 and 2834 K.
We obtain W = 19.36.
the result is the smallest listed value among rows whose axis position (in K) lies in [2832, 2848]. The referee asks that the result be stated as 13.53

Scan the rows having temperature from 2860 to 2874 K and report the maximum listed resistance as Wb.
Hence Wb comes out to 20.78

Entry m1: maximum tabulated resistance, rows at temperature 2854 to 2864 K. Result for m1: 19.1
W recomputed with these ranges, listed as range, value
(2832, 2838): 16.35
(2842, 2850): 15.62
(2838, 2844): 15.5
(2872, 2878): 21.19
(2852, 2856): 16.91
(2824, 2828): 19.51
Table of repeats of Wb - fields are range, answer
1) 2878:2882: 21.65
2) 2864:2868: 20.15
